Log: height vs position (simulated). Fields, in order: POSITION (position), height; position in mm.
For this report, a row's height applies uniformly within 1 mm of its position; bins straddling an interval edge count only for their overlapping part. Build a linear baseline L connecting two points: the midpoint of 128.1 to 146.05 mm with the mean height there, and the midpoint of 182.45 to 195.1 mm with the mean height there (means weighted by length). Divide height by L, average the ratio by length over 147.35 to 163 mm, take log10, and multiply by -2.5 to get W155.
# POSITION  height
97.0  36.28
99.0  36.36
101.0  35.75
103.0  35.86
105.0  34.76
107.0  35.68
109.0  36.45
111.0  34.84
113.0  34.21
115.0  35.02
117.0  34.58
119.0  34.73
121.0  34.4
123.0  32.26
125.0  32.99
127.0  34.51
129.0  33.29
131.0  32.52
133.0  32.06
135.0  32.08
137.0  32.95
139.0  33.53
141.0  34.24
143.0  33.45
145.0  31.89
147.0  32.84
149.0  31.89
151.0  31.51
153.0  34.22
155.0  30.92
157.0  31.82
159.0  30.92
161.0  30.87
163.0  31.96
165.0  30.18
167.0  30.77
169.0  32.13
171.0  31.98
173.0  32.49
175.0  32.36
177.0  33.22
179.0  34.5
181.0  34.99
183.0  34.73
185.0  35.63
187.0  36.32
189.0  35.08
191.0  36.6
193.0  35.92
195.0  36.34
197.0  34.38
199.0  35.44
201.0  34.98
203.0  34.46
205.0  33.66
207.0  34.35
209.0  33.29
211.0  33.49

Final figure 0.070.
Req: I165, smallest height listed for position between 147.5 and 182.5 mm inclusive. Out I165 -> 30.18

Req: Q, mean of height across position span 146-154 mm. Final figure 32.6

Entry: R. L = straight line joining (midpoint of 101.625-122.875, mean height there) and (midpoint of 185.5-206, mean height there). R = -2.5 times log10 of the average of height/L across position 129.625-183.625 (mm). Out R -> 0.09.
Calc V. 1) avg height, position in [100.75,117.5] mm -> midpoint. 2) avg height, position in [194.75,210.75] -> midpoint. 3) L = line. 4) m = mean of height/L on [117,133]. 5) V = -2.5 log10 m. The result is 0.05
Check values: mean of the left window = 35.2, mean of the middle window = 33.5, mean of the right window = 34.5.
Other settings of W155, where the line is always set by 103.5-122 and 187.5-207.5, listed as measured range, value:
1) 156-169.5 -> 0.13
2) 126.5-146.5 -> 0.06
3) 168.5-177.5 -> 0.09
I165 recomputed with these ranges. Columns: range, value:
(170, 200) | 31.98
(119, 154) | 31.51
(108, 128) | 32.26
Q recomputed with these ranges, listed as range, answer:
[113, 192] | 33.2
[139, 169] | 32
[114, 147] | 33.4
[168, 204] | 34.5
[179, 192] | 35.5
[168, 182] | 33.1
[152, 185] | 32.5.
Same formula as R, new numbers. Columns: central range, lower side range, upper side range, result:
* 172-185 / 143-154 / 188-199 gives 0.024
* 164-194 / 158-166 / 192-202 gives -0.021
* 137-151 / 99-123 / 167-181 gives 0.033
